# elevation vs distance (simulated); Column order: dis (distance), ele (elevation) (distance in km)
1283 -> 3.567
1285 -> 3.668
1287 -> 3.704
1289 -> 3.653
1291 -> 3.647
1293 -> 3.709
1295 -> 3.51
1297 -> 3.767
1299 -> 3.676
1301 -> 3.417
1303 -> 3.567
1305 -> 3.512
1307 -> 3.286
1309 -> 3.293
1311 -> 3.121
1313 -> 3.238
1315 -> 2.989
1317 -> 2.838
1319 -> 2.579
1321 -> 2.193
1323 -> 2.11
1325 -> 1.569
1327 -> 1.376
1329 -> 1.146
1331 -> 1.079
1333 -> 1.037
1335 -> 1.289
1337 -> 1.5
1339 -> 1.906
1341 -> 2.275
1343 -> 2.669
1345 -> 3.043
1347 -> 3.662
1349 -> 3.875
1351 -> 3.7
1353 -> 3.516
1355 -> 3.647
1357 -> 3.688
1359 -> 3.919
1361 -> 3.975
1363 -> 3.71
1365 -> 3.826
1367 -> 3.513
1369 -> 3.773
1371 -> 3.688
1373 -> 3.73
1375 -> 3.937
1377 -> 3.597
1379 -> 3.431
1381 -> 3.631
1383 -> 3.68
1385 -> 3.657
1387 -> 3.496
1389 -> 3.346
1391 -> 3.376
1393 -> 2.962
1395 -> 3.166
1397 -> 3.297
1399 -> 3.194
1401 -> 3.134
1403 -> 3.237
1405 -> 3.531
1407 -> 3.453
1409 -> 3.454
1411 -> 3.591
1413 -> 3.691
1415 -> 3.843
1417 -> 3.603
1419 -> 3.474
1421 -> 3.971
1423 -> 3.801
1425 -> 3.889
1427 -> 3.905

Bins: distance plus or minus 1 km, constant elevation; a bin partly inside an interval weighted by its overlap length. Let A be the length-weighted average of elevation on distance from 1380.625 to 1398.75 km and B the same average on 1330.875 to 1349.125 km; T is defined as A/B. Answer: 1.5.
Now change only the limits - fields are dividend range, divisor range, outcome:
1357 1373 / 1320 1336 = 2.55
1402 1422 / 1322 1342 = 2.34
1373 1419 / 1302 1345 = 1.49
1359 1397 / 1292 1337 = 1.37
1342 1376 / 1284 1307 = 1.01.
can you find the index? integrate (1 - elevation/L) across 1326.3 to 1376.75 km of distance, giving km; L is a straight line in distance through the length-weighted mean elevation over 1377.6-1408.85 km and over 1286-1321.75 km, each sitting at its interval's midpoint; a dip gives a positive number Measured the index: 6.0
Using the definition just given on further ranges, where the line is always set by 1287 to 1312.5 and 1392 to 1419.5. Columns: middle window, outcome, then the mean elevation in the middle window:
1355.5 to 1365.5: -1.1 km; 3.81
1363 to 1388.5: -1.7 km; 3.66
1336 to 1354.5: 2.9 km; 2.93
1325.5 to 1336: 6.9 km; 1.2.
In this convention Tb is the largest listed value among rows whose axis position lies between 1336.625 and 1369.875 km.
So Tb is 3.975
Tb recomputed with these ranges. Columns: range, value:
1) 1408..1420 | 3.843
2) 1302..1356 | 3.875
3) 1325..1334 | 1.569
